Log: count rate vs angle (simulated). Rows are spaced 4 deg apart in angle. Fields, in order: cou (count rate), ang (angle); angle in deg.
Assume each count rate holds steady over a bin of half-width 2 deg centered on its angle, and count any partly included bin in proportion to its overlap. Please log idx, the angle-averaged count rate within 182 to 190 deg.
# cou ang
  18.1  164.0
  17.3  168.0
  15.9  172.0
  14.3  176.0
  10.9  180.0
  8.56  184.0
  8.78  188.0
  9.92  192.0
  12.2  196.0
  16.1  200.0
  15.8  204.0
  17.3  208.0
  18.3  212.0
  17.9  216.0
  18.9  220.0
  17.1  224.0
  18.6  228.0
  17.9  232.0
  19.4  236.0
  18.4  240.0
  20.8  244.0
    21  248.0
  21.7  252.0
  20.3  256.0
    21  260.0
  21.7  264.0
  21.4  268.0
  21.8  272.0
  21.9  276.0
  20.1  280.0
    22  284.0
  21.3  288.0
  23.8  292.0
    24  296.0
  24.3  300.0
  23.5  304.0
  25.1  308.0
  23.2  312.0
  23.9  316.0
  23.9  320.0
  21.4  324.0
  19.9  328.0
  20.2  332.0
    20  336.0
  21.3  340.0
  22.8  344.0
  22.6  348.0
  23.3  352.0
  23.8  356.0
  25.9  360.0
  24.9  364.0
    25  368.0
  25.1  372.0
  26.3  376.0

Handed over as 8.67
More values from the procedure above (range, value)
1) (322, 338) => 20.4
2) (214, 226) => 18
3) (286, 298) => 23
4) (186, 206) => 12.6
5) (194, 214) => 15.9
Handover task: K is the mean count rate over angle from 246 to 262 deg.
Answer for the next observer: 21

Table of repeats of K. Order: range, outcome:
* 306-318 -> 24.1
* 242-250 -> 20.9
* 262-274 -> 21.6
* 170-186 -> 12.4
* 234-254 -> 20.3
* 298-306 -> 23.9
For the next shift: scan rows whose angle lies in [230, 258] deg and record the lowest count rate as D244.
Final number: 17.9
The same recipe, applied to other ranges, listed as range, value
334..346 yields 20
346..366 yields 22.6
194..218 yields 12.2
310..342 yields 19.9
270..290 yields 20.1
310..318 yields 23.2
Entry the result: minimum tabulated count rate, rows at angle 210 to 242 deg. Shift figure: 17.1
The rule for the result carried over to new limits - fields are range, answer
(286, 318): 21.3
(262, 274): 21.4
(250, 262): 20.3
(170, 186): 8.56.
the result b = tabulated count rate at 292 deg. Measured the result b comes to 23.8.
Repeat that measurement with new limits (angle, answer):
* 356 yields 23.8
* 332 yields 20.2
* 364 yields 24.9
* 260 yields 21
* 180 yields 10.9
